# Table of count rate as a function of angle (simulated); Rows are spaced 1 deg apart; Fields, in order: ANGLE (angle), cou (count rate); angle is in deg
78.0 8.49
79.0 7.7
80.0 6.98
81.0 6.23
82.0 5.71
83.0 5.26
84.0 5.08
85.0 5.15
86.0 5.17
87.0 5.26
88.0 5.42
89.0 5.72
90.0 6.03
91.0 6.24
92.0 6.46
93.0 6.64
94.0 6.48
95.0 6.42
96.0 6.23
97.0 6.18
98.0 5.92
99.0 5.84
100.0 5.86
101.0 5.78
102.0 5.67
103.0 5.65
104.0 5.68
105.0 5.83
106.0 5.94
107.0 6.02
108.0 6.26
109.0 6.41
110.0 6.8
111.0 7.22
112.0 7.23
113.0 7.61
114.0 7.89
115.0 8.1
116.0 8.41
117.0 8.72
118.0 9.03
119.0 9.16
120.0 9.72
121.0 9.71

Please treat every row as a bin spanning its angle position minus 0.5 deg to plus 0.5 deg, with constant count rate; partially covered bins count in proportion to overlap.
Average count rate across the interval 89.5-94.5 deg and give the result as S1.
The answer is 6.37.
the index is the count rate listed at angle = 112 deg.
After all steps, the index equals 7.23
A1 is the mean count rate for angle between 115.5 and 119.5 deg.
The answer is 8.83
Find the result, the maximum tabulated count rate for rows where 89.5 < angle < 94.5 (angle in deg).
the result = 6.64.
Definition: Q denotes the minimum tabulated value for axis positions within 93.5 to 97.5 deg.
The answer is 6.18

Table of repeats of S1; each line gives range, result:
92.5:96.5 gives 6.44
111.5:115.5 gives 7.71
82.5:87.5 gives 5.18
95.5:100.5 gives 6.01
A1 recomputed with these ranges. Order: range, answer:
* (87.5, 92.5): 5.97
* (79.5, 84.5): 5.85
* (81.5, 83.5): 5.48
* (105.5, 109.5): 6.16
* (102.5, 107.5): 5.82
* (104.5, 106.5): 5.88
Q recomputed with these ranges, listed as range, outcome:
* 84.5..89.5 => 5.15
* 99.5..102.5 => 5.67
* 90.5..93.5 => 6.24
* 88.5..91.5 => 5.72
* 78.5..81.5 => 6.23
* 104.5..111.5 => 5.83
